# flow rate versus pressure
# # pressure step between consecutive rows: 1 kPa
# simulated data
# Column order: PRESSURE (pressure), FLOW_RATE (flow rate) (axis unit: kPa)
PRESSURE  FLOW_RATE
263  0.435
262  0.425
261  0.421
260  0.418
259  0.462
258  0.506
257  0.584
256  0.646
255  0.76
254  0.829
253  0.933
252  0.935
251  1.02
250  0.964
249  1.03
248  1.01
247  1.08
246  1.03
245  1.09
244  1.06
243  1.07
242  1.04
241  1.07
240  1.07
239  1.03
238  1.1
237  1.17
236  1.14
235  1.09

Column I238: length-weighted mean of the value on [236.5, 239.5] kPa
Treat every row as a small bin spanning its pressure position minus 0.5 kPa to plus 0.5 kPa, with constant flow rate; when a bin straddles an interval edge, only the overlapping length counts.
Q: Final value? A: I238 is 1.1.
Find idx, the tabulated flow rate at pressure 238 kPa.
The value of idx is 1.1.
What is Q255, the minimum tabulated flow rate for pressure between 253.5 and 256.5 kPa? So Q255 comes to 0.646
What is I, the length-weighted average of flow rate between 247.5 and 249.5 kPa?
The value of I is 1.02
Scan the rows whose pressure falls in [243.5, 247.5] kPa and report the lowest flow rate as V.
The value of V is 1.03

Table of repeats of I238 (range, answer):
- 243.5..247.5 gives 1.06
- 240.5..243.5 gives 1.06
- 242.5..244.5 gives 1.06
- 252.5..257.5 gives 0.75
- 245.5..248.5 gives 1.04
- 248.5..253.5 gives 0.976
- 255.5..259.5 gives 0.549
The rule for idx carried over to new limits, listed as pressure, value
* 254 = 0.829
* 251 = 1.02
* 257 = 0.584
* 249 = 1.03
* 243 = 1.07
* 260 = 0.418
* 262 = 0.425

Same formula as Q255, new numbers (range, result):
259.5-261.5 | 0.418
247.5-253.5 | 0.933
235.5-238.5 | 1.1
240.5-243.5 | 1.04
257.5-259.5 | 0.462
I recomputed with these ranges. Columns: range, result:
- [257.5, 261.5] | 0.452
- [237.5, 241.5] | 1.07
